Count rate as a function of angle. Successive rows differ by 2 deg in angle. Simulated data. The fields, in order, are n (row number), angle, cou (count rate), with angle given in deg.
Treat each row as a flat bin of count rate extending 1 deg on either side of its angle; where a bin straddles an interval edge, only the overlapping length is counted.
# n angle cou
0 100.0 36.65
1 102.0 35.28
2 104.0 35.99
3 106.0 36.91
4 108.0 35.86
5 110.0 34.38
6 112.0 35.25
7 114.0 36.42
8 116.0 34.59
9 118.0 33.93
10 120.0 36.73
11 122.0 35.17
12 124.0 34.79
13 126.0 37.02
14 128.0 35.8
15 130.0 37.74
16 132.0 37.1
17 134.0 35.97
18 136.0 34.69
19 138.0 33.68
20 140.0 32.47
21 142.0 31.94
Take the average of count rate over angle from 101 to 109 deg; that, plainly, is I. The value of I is 36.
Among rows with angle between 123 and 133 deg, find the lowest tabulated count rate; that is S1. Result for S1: 34.79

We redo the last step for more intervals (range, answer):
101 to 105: 35.28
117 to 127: 33.93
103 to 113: 34.38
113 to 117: 34.59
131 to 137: 34.69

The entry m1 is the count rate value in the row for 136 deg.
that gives 34.69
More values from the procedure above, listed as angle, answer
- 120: 36.73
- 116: 34.59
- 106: 36.91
